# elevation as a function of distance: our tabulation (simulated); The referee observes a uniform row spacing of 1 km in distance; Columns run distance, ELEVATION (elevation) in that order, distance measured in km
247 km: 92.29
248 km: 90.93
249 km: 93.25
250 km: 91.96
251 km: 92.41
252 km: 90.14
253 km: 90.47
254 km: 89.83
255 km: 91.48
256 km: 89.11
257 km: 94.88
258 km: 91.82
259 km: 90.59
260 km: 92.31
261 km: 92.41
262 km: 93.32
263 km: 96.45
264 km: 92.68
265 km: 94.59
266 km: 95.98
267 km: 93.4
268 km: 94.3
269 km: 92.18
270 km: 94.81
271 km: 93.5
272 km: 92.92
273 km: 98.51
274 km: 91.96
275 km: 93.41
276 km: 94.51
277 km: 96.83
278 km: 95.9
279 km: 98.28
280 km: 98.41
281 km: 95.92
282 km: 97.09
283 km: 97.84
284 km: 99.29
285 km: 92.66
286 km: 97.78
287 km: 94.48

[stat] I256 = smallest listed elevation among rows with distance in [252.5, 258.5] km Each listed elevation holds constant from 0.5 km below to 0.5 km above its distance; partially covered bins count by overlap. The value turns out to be 89.11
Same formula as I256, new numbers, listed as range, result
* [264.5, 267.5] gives 93.4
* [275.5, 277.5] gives 94.51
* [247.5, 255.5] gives 89.83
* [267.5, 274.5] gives 91.96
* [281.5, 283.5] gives 97.09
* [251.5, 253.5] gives 90.14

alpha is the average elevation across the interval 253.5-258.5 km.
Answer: 91.4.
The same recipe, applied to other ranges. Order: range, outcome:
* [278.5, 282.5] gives 97.4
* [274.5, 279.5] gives 95.8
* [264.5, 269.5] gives 94.1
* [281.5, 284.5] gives 98.1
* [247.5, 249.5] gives 92.1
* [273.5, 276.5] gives 93.3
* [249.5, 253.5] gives 91.2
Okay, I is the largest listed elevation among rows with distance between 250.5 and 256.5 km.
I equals 92.41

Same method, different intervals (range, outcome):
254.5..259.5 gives 94.88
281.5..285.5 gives 99.29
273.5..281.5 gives 98.41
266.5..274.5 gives 98.51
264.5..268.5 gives 95.98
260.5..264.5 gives 96.45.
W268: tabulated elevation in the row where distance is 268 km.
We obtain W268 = 94.3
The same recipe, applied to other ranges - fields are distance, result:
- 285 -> 92.66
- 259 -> 90.59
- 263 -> 96.45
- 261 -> 92.41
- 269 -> 92.18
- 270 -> 94.81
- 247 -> 92.29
